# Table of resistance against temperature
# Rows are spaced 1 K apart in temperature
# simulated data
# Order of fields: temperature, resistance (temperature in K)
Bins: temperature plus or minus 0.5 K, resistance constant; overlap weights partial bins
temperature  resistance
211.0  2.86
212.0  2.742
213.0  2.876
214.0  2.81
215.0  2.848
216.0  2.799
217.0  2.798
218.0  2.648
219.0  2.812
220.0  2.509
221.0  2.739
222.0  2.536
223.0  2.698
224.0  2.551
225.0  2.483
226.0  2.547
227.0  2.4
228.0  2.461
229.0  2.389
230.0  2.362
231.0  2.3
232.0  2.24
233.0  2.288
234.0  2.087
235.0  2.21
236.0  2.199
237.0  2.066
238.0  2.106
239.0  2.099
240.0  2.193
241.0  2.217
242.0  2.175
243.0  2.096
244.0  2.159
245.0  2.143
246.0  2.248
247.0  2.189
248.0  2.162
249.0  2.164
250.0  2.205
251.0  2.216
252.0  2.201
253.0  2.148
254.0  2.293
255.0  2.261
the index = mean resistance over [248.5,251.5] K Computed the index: 2.19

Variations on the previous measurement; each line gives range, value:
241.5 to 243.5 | 2.14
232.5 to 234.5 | 2.19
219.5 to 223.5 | 2.62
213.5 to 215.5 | 2.83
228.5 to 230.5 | 2.38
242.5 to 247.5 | 2.17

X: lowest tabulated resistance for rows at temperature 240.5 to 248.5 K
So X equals 2.096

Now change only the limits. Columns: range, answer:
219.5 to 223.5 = 2.509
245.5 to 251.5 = 2.162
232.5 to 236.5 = 2.087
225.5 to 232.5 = 2.24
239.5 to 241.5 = 2.193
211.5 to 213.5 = 2.742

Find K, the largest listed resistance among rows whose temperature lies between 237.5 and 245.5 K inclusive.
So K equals 2.217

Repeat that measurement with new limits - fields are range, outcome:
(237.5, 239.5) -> 2.106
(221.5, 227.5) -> 2.698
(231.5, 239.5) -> 2.288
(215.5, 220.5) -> 2.812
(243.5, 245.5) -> 2.159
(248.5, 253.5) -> 2.216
